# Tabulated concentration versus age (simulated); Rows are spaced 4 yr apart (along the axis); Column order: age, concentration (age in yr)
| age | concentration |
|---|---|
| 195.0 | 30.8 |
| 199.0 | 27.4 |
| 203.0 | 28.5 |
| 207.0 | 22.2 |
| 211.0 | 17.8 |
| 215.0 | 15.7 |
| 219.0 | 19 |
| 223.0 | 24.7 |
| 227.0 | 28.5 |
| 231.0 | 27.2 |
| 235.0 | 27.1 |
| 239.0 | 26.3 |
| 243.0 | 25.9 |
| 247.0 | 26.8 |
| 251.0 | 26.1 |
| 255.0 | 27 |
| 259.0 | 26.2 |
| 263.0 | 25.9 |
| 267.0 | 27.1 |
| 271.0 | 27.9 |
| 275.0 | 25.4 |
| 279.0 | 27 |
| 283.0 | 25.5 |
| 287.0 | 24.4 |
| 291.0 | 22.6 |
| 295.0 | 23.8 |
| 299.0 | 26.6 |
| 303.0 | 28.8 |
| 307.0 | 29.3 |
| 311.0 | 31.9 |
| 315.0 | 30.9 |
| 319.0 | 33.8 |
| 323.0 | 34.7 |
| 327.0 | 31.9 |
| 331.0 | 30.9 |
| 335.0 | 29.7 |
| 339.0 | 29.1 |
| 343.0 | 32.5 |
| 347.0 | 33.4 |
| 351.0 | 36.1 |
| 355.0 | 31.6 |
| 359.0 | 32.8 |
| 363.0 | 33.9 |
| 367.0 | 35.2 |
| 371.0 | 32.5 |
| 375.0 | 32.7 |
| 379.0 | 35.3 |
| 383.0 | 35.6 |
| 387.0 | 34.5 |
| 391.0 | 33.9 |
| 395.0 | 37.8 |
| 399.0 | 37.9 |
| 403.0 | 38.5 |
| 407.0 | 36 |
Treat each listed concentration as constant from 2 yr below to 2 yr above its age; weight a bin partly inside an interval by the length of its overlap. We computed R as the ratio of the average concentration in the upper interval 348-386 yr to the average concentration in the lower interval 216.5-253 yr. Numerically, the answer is 1.33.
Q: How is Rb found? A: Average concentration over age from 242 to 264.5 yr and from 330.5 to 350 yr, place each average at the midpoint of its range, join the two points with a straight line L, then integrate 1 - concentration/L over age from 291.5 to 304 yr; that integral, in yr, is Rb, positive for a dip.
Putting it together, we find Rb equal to 1.4 yr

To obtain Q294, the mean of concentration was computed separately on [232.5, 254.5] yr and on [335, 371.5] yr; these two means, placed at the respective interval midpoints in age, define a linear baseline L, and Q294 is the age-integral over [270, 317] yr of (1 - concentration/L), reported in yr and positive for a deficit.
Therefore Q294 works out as 3.88 yr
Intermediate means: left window 26.5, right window 32.9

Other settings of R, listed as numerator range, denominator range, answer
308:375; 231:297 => 1.25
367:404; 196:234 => 1.49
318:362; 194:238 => 1.33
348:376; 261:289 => 1.28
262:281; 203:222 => 1.33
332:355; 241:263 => 1.22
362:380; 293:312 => 1.21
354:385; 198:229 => 1.48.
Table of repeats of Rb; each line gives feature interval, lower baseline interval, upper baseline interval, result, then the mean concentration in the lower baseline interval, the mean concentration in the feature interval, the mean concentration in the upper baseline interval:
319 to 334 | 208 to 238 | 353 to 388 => -1.0 yr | 22.9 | 32.5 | 33.8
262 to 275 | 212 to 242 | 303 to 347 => 0.1 yr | 23.9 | 26.8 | 31.4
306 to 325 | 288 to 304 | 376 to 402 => -3.4 yr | 25.2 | 32.3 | 35.8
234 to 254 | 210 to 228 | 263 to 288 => -2.7 yr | 20.9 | 26.4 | 26.3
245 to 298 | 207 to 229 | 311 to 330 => 2.3 yr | 21.2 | 25.8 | 32.6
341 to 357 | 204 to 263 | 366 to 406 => -0.3 yr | 24.4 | 33.4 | 35.4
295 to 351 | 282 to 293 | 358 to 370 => -4.6 yr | 24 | 31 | 33.9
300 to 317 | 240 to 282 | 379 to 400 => 0.0 yr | 26.5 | 30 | 35.8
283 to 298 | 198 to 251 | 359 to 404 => 2.5 yr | 24.4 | 24.1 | 35.1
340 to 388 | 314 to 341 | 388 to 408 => 0.7 yr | 31.6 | 33.7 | 36.7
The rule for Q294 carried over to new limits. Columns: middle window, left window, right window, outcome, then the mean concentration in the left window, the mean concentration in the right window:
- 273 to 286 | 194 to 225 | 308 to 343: 1.1 yr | 23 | 31.6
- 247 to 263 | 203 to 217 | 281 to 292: -2.8 yr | 20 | 24.3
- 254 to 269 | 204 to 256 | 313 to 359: 0.0 yr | 24.2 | 32.3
